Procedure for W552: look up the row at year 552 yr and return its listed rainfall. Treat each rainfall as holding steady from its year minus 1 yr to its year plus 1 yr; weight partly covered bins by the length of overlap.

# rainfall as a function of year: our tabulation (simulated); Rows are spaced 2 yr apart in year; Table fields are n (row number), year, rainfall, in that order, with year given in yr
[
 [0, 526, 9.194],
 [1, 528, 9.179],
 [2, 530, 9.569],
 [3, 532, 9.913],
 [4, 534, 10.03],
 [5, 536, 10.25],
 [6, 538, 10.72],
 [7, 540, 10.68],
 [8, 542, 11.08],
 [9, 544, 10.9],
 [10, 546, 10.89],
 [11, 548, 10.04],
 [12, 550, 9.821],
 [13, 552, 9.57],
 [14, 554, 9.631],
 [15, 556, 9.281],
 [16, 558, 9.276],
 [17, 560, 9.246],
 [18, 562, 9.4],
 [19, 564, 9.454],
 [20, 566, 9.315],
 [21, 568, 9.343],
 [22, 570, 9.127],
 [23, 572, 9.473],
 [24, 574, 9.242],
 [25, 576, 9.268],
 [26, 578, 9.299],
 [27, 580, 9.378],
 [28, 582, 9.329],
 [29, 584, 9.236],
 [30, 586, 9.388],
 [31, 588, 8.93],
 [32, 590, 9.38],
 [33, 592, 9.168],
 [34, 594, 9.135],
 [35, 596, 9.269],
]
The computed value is 9.57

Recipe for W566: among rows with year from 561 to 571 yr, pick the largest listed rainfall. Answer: 9.454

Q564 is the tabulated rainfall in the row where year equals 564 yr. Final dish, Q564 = 9.454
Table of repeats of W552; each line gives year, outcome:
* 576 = 9.268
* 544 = 10.9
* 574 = 9.242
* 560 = 9.246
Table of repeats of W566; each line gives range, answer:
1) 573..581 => 9.378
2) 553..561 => 9.631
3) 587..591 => 9.38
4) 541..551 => 11.08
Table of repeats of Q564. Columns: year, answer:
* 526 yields 9.194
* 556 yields 9.281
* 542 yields 11.08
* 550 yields 9.821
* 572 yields 9.473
